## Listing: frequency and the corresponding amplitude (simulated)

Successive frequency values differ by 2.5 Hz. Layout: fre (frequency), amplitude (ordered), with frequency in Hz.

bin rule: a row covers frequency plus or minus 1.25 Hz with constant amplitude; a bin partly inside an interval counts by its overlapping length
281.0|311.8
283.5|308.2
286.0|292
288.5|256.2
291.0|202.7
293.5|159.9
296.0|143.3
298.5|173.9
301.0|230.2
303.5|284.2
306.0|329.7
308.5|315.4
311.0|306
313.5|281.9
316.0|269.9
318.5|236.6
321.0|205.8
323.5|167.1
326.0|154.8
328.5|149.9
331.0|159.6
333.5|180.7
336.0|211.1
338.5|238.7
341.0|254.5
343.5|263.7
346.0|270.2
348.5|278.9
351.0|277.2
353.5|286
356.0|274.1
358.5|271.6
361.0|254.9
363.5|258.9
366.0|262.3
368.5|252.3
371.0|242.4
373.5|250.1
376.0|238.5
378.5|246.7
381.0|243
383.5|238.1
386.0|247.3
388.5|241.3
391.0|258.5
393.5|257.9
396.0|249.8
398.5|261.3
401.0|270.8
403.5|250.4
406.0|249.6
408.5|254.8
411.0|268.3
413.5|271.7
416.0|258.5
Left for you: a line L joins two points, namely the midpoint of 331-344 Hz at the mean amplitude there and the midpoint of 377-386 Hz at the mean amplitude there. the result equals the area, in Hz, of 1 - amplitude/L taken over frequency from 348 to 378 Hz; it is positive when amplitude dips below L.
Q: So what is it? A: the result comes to -3.6 Hz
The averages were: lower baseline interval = 221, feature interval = 261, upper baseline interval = 243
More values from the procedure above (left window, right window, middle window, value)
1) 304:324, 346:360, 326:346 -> 4.71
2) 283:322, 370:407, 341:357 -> -1.54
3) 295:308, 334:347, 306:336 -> 1.99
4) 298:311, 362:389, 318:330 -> 3.99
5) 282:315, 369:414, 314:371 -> 3.70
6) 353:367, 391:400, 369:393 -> 1.41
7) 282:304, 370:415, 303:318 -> -4.16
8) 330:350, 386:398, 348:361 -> -1.99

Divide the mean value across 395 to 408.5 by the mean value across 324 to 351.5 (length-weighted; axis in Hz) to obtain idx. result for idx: 1.17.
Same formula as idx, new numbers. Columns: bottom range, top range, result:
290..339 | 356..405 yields 1.15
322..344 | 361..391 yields 1.27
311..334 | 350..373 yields 1.27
